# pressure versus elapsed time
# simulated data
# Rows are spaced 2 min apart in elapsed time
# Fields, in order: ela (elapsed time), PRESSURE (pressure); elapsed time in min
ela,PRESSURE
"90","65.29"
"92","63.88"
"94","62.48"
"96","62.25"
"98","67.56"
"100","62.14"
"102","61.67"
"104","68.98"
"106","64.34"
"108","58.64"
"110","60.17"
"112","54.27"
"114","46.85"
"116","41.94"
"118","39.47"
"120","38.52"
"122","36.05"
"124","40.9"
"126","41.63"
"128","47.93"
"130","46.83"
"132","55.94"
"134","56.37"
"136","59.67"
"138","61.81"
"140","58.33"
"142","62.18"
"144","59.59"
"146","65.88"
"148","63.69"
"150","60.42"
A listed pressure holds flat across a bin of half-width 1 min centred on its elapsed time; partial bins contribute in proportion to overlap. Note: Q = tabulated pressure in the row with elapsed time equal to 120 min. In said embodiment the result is 38.52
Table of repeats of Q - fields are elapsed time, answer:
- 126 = 41.63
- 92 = 63.88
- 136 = 59.67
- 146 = 65.88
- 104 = 68.98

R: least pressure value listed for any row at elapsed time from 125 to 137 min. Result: 41.63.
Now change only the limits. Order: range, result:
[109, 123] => 36.05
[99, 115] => 46.85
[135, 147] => 58.33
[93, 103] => 61.67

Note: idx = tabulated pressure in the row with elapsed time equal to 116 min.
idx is 41.94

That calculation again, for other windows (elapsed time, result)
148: 63.69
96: 62.25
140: 58.33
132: 55.94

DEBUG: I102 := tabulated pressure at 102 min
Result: 61.67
